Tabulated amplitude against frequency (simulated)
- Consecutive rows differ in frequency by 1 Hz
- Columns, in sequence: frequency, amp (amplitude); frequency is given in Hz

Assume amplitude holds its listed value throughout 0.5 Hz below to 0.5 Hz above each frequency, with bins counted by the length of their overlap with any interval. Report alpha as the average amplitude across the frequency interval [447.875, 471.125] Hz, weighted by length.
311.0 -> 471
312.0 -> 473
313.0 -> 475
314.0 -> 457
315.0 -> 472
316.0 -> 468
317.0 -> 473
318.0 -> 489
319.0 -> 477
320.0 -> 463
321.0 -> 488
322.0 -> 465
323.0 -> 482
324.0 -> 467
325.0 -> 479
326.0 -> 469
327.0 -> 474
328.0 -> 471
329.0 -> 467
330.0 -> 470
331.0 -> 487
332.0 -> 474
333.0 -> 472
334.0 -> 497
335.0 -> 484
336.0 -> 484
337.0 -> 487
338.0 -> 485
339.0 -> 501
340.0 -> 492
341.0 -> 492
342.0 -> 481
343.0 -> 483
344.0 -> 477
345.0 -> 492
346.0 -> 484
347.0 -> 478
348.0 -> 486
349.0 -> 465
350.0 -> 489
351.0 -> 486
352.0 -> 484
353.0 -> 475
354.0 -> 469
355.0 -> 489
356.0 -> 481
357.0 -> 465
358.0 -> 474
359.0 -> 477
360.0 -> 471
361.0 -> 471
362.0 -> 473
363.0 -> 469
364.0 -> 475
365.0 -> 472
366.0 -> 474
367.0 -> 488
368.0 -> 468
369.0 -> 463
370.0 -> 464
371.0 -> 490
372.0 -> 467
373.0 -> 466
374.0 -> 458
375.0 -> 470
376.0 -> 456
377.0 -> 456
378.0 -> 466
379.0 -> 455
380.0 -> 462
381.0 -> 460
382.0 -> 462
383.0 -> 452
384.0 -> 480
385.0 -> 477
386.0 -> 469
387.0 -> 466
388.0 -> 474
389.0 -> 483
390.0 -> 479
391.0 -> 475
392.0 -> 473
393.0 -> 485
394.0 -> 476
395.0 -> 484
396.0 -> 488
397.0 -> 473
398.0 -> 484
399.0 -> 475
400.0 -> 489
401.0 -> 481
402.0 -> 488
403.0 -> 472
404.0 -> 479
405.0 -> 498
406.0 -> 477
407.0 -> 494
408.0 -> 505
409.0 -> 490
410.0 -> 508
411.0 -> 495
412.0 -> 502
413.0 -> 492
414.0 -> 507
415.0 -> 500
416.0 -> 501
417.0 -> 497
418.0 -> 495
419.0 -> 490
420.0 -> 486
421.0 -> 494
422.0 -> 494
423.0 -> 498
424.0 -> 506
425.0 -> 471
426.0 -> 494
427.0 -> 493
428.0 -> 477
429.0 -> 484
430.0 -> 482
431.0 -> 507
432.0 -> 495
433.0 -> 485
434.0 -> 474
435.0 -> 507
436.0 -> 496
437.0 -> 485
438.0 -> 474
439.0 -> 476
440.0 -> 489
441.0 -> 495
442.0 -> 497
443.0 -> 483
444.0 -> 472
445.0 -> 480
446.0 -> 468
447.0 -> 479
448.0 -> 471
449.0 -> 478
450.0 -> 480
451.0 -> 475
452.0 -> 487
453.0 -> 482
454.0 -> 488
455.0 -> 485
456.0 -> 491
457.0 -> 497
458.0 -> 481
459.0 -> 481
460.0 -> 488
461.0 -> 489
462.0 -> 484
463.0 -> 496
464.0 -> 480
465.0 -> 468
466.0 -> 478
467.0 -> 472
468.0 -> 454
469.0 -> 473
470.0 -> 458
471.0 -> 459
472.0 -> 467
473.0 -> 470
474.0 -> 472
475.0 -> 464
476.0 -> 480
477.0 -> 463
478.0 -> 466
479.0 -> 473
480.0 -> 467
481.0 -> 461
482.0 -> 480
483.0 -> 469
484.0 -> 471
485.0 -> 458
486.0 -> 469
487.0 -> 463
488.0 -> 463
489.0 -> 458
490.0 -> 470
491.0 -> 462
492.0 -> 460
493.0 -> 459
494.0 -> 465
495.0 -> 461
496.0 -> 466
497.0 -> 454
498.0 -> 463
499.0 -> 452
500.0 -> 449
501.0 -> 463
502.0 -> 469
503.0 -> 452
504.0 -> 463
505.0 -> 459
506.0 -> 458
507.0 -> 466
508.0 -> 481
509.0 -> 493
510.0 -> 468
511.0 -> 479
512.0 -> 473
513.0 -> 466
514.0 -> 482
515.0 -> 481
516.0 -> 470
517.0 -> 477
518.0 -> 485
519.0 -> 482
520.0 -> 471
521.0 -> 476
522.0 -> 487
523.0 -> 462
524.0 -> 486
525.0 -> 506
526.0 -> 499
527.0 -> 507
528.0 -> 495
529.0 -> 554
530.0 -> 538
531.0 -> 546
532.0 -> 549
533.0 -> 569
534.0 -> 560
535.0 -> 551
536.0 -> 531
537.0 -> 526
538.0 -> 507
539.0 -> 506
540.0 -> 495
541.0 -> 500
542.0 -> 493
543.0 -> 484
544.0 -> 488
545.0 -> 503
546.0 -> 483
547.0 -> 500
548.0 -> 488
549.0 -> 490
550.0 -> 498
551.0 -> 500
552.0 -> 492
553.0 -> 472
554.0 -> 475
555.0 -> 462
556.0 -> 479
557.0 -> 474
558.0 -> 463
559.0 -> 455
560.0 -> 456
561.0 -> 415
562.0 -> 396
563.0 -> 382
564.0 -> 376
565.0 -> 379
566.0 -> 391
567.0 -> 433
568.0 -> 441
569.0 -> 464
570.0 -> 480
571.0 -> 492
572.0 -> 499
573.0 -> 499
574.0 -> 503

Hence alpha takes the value 479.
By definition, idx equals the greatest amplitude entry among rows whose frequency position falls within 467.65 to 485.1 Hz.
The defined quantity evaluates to 480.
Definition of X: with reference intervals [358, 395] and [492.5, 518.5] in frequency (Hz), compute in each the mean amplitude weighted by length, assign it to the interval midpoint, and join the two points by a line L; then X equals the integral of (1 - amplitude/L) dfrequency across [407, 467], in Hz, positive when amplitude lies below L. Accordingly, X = -2.4 Hz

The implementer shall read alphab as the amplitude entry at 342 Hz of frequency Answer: 481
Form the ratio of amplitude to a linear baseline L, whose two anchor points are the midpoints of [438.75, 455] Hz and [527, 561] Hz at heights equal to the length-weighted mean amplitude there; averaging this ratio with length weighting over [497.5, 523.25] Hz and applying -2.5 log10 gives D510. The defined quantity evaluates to 0.05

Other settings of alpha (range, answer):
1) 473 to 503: 464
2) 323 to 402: 476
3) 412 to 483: 483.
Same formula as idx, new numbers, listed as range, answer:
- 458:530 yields 554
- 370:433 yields 508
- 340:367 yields 492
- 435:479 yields 507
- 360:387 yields 490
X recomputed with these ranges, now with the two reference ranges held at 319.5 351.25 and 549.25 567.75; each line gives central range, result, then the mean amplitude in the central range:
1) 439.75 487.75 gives -1.67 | 476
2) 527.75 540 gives -2.36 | 535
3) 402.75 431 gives -1.53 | 493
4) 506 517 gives -0.55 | 475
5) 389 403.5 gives -0.30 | 480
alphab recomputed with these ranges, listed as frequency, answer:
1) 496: 466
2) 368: 468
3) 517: 477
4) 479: 473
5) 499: 452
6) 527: 507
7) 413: 492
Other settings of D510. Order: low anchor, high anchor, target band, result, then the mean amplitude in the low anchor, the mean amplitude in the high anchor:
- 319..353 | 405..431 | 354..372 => 0.02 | 480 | 494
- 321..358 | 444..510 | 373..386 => 0.03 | 480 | 471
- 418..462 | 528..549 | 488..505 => 0.10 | 486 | 517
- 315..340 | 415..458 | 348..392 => 0.02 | 478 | 487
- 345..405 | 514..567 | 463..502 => 0.03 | 474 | 484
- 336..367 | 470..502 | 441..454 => -0.03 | 480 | 464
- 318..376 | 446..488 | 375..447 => -0.02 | 477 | 475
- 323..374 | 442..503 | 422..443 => -0.04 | 478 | 471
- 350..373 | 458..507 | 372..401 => 0.00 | 475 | 467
